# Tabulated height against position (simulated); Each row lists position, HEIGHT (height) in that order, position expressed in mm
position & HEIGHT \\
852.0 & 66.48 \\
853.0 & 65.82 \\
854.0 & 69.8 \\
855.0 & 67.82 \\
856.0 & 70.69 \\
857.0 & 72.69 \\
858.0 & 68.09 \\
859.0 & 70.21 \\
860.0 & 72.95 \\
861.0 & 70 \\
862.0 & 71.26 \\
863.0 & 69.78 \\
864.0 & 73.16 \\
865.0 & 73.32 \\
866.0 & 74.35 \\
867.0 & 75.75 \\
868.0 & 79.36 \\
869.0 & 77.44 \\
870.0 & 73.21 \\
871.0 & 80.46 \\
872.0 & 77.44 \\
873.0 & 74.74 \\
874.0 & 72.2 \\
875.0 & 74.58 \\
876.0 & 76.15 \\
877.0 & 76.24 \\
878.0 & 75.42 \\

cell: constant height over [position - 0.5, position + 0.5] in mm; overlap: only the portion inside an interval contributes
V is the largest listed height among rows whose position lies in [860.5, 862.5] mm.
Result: 71.26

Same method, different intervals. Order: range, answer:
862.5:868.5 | 79.36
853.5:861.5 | 72.95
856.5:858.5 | 72.69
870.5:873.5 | 80.46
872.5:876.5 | 76.15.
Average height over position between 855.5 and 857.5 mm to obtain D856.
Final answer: 71.7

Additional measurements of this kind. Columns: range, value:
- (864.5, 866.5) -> 73.8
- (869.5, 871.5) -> 76.8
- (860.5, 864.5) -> 71.1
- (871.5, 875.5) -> 74.7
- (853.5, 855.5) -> 68.8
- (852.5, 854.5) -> 67.8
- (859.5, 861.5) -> 71.5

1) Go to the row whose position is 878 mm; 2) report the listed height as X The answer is 75.42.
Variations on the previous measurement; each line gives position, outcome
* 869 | 77.44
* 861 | 70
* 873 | 74.74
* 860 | 72.95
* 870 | 73.21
